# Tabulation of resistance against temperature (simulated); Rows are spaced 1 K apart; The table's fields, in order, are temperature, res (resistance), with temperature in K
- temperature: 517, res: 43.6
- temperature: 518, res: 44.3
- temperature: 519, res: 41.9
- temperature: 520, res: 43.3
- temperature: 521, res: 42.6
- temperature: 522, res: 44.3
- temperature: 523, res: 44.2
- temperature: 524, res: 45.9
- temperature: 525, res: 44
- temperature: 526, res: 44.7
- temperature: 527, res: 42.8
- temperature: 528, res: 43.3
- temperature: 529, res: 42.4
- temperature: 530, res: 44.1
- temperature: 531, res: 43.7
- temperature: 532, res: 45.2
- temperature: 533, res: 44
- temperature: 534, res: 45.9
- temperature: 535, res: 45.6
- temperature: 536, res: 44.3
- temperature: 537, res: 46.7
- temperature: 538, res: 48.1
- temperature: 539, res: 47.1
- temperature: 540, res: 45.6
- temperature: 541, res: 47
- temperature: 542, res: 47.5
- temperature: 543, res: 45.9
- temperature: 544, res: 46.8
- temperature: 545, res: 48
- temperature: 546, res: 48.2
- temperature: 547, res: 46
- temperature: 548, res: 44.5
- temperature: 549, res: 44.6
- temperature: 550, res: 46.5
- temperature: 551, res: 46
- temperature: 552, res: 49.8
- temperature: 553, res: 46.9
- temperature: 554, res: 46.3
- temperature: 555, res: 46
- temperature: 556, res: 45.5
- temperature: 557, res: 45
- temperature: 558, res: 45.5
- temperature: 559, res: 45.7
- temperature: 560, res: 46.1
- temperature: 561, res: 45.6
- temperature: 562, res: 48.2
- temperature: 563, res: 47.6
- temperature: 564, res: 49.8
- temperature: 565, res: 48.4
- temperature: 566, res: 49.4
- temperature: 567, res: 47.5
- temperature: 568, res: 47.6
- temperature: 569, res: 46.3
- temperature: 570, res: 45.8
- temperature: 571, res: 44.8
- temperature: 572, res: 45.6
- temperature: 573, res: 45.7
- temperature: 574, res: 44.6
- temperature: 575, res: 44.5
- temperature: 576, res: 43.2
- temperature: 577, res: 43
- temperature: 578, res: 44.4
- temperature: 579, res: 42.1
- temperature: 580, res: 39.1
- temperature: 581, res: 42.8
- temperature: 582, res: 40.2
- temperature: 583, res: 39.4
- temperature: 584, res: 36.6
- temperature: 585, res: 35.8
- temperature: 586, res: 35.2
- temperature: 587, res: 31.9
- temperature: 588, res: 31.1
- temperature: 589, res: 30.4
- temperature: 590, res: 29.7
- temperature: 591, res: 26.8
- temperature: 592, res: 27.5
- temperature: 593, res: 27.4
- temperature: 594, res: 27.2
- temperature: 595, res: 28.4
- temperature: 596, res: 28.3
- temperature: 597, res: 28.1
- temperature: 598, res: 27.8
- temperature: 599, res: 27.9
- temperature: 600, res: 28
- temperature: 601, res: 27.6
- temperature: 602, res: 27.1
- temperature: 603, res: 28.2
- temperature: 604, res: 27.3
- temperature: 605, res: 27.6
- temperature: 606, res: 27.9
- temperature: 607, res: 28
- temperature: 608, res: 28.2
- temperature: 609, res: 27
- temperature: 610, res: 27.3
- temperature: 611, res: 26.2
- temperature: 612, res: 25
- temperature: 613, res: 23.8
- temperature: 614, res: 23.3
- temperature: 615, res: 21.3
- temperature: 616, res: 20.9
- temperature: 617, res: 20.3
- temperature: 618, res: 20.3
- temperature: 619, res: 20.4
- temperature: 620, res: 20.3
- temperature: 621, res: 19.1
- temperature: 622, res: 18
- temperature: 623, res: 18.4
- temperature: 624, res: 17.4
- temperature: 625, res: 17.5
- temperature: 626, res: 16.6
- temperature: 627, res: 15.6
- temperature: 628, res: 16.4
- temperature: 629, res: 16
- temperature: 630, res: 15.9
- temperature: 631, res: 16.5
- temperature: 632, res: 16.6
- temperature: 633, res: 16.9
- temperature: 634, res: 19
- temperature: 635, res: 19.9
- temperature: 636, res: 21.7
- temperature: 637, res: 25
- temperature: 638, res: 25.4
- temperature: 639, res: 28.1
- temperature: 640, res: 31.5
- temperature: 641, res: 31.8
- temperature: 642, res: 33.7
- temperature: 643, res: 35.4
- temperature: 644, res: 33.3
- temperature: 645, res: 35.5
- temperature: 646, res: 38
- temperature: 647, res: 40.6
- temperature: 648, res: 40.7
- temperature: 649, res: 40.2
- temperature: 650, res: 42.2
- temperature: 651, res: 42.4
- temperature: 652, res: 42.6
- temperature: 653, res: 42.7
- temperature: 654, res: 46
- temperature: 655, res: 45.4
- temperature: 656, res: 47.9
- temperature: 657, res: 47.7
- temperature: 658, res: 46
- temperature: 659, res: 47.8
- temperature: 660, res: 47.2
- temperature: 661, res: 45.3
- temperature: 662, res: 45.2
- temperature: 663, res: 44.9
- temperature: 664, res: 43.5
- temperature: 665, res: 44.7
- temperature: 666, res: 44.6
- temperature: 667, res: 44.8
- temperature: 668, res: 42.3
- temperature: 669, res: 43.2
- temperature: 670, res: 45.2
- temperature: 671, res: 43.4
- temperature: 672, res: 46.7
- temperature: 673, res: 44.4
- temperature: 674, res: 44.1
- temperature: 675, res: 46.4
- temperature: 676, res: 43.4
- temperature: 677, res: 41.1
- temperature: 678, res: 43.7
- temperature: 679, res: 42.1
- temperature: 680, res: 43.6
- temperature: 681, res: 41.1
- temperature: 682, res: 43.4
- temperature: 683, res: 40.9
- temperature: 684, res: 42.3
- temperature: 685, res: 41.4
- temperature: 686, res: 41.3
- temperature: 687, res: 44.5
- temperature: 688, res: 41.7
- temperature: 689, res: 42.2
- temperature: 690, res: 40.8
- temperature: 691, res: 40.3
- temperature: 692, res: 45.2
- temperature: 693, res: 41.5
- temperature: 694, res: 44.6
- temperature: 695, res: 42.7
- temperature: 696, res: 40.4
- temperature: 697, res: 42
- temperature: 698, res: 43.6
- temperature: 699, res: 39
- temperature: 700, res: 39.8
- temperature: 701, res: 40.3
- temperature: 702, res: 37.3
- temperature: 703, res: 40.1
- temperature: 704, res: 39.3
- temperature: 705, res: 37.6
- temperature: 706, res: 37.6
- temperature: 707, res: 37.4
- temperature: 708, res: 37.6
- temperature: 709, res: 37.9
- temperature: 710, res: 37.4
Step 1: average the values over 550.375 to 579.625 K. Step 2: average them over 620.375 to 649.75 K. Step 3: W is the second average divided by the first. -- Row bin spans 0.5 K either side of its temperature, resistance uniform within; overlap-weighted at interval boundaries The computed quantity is 0.54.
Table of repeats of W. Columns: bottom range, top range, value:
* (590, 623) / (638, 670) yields 1.63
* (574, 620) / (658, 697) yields 1.43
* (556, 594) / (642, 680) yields 1.05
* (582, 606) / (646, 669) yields 1.47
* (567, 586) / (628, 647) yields 0.60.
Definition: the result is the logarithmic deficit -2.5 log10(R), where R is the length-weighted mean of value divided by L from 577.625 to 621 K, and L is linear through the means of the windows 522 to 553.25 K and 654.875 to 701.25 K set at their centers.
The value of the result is 0.47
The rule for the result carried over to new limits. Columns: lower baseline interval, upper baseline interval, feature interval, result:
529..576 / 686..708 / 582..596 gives 0.38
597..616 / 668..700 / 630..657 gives 0.05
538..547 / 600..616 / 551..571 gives -0.14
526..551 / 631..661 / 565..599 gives 0.10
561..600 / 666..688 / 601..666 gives 0.35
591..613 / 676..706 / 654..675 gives -0.21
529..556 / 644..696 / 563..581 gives 0.00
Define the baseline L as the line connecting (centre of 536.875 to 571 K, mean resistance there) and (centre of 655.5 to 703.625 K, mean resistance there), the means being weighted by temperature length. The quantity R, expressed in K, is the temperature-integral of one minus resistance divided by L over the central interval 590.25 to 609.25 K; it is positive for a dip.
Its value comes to 7.41 K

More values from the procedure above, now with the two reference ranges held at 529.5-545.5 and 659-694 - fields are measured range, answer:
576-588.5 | 1.81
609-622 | 6.48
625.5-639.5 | 7.91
